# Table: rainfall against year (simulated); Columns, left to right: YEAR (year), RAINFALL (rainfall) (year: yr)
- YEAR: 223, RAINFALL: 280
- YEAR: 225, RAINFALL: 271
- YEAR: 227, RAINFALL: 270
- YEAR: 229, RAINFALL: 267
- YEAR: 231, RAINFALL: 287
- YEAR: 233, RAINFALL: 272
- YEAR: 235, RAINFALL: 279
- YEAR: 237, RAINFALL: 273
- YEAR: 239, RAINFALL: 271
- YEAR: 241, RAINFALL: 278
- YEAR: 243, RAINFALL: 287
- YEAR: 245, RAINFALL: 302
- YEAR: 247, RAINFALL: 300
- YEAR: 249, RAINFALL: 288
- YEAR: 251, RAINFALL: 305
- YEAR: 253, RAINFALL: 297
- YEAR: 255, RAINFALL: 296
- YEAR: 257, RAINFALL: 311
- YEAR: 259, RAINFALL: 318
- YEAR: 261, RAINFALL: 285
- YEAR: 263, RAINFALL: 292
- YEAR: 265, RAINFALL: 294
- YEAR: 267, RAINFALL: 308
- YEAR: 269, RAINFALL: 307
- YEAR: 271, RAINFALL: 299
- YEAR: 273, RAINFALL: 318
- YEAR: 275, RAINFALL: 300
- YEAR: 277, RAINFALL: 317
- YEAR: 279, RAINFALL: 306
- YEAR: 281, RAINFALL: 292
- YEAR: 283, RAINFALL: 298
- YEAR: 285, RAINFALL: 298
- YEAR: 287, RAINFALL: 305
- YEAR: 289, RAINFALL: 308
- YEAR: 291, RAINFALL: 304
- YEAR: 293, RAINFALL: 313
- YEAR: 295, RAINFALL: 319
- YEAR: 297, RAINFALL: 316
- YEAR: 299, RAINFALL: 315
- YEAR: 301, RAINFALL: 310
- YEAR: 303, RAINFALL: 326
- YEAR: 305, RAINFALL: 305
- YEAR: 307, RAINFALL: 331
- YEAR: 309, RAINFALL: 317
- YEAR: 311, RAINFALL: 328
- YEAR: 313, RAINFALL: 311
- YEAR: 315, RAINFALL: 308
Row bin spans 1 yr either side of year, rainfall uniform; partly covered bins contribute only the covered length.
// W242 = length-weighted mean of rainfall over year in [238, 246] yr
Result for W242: 284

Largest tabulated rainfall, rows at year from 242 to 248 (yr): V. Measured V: 302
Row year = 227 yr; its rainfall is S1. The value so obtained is 270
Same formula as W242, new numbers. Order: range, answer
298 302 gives 312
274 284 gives 303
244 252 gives 299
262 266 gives 293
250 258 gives 302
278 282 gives 299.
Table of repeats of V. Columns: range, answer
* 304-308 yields 331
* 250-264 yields 318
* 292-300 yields 319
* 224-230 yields 271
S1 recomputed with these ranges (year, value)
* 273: 318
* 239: 271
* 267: 308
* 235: 279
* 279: 306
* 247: 300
